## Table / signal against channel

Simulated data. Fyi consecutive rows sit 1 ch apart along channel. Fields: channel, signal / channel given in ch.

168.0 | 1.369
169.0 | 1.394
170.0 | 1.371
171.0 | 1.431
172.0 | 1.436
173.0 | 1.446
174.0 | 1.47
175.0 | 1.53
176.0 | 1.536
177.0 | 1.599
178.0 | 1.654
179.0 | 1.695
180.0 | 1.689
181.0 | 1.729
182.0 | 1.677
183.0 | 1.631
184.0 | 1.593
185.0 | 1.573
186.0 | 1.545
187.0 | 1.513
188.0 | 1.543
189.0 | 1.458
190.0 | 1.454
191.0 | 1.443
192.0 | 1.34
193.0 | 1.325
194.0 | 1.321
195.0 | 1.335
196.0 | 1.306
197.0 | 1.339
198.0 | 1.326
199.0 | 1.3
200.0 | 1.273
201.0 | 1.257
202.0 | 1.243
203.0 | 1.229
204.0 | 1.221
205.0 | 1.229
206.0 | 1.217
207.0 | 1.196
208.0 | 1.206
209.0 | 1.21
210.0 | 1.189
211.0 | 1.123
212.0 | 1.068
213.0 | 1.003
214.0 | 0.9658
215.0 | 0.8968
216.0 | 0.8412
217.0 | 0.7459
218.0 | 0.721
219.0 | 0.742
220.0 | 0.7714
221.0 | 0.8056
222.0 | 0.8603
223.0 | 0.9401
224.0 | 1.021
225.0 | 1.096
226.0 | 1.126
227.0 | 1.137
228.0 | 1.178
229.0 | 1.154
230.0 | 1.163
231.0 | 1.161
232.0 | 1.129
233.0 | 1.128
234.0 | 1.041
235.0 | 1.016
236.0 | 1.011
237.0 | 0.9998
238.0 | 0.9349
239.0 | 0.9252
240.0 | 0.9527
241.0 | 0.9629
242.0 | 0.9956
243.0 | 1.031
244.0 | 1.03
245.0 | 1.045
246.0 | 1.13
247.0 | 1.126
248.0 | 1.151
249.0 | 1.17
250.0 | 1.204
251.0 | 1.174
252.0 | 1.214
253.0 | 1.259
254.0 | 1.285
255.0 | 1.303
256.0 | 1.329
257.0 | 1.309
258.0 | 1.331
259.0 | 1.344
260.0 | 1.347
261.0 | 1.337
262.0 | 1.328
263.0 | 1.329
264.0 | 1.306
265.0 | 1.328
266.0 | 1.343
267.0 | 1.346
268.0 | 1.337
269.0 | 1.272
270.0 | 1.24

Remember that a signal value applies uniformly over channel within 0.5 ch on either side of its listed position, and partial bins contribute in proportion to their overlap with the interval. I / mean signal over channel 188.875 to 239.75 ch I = 1.12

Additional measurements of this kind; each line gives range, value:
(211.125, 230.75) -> 0.965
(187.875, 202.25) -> 1.35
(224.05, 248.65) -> 1.07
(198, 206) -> 1.25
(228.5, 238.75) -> 1.07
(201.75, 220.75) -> 1.04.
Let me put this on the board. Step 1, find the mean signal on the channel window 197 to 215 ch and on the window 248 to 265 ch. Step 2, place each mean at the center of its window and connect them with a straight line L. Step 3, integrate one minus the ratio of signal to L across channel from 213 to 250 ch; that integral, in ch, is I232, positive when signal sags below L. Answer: 6.92 ch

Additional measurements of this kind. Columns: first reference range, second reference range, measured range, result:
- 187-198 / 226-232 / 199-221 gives 3.75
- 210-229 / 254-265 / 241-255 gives 0.94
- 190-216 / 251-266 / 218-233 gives 2.89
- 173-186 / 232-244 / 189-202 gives 0.96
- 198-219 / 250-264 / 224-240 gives 1.62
